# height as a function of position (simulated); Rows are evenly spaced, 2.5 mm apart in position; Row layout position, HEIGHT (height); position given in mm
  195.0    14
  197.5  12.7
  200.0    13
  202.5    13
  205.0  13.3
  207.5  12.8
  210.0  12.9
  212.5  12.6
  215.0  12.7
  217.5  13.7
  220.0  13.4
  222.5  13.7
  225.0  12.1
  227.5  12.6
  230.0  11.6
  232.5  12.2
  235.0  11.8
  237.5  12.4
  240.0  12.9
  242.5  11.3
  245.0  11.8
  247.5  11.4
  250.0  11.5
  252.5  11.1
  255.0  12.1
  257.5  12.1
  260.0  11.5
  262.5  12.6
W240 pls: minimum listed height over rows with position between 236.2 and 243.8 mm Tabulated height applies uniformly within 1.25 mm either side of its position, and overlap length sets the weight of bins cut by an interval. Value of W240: 11.3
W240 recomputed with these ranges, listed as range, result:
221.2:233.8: 11.6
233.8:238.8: 11.8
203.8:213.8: 12.6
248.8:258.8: 11.1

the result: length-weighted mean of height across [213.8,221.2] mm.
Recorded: 13.3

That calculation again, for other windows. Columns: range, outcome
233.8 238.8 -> 12.1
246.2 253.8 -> 11.3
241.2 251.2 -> 11.5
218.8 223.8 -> 13.5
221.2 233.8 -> 12.4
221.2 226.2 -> 12.9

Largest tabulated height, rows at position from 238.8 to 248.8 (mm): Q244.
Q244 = 12.9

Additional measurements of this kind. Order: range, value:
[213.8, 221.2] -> 13.7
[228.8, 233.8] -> 12.2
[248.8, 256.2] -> 12.1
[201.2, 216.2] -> 13.3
